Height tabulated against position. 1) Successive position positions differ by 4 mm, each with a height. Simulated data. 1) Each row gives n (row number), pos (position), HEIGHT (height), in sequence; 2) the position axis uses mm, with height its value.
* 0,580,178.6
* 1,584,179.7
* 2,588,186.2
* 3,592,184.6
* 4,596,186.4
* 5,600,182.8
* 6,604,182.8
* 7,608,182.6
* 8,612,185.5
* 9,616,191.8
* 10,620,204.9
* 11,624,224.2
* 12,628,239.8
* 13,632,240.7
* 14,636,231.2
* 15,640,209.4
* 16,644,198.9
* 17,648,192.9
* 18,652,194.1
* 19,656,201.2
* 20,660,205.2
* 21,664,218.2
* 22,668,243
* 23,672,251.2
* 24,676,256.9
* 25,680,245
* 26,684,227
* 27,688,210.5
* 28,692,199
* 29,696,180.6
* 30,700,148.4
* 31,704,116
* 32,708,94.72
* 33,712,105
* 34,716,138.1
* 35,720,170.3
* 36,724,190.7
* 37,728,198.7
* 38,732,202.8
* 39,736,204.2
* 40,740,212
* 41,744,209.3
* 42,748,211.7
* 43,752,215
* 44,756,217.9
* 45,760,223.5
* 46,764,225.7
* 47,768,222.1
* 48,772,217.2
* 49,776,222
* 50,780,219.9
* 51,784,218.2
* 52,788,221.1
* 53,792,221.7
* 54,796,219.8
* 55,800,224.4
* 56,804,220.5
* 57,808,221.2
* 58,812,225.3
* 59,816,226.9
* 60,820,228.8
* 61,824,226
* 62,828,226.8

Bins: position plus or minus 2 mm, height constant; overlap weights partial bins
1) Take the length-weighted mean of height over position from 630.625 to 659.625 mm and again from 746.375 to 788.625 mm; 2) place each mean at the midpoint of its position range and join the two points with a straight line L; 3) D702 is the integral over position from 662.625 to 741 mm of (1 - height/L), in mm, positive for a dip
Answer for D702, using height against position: 8.6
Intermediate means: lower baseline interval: 209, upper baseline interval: 219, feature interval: 190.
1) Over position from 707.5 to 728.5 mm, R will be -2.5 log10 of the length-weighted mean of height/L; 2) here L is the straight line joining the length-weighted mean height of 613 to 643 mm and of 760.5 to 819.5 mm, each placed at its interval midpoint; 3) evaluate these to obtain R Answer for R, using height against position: 0.42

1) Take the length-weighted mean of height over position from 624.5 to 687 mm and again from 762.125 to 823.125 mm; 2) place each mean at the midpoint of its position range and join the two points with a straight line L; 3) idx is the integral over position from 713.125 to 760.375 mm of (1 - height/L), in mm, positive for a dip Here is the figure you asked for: 5.5 mm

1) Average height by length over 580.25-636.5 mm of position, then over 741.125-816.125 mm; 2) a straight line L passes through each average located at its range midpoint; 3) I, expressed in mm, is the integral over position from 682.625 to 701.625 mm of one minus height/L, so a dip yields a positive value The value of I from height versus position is 1.5 mm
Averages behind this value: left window 199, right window 220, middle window 193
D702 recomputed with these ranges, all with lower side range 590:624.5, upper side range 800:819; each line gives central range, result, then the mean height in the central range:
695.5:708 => 4.25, 136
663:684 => -4.30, 243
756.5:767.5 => -0.38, 223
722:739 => 0.88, 200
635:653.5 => -0.74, 204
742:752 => 0.10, 211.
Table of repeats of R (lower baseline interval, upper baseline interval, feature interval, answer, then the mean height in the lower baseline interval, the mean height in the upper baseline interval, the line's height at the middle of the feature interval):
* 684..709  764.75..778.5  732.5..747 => -0.06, 166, 221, 198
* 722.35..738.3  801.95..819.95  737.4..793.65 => -0.04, 200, 224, 210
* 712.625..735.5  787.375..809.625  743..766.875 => -0.12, 177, 221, 196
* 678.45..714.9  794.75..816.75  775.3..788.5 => -0.05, 168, 223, 211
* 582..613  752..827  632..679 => -0.13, 184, 222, 195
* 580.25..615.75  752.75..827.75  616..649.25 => -0.14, 184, 222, 191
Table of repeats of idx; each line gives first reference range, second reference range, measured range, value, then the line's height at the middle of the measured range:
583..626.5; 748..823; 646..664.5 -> -0.1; 199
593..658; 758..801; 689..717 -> 9.1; 212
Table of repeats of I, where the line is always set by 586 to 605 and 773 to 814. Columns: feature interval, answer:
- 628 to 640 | -2.5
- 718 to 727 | 1.1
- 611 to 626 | -1.1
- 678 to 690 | -1.6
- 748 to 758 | -0.1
